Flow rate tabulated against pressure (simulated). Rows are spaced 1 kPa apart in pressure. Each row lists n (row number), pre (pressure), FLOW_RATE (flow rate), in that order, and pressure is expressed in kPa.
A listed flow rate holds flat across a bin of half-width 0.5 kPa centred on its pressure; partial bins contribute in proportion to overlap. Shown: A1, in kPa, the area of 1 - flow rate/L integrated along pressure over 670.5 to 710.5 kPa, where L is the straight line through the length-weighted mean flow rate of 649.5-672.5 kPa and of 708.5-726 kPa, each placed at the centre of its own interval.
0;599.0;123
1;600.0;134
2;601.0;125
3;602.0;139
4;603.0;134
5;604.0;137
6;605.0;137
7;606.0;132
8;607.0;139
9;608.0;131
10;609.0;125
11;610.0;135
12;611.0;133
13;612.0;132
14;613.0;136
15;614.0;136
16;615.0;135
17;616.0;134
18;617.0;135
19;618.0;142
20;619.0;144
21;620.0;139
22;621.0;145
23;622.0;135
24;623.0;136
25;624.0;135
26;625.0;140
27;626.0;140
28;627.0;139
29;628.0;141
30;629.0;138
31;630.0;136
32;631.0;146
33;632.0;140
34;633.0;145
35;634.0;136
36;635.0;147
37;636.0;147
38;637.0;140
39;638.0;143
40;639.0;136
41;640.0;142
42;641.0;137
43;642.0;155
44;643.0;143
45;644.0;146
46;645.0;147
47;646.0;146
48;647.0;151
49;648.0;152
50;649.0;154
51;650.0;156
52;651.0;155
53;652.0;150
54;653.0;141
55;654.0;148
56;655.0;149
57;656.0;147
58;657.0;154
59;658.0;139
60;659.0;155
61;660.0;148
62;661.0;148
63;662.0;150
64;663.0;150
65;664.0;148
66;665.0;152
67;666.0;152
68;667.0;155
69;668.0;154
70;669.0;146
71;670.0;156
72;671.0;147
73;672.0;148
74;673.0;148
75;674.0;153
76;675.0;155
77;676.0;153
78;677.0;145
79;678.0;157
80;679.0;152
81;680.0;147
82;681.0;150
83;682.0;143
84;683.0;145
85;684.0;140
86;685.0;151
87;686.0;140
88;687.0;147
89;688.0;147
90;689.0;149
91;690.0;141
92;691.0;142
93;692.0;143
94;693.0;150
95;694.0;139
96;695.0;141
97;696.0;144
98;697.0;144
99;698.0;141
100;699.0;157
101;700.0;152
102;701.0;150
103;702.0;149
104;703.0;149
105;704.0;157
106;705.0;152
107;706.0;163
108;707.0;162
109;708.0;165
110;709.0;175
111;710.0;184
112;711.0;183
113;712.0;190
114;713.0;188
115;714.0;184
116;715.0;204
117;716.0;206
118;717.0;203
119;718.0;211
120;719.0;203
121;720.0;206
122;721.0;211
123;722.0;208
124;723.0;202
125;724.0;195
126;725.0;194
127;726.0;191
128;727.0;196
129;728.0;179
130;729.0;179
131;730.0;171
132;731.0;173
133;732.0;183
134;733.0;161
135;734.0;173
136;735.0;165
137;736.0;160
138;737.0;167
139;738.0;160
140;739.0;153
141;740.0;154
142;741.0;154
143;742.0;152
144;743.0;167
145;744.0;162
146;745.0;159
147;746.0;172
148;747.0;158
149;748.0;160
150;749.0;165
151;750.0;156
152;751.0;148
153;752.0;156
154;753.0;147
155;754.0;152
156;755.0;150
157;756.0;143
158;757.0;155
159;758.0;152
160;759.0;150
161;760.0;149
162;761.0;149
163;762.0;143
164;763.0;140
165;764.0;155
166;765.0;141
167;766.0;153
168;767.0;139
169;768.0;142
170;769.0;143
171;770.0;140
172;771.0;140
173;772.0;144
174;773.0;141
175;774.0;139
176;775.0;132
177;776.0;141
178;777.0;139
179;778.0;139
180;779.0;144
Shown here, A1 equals 5.5 kPa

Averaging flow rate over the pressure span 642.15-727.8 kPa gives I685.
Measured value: 160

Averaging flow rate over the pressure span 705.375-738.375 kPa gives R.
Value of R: 185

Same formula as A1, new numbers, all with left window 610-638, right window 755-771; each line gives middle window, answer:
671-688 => -0.77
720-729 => -3.27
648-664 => -1.02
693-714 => -2.42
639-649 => -0.46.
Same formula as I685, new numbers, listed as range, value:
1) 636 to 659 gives 147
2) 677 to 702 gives 146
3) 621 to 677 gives 146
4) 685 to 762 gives 165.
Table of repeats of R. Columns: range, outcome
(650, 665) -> 149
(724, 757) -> 165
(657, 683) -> 150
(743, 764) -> 154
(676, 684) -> 148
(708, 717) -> 189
